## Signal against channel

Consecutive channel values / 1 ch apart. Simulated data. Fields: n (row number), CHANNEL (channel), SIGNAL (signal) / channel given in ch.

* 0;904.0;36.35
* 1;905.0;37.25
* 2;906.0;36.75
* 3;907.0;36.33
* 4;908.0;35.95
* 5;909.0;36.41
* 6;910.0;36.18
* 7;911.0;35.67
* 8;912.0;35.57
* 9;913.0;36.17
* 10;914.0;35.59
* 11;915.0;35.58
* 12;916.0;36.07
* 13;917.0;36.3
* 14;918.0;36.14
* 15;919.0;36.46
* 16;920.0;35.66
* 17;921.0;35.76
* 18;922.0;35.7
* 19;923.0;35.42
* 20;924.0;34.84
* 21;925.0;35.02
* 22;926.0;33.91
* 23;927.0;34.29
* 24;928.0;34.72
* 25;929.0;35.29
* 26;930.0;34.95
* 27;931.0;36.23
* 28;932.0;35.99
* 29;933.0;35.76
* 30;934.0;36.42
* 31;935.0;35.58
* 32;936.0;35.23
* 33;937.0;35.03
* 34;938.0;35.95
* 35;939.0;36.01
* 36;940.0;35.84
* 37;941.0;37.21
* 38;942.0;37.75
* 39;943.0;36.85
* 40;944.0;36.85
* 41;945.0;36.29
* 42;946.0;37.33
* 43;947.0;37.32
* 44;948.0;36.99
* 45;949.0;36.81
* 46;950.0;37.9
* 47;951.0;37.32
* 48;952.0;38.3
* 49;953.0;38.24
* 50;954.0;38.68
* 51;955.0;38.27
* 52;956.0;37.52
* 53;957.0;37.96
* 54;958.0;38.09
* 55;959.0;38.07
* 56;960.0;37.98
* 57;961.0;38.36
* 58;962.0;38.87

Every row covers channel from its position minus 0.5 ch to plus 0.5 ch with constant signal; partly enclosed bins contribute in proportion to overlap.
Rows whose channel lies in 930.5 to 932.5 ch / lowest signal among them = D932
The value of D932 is 35.99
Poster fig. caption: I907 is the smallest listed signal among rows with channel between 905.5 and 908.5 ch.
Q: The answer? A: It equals 35.95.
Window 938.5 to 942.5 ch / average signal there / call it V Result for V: 36.7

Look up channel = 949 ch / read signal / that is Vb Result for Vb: 36.81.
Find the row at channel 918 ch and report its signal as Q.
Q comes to 36.14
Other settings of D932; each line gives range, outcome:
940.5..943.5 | 36.85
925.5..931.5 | 33.91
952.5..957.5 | 37.52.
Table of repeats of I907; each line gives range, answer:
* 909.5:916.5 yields 35.57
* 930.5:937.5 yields 35.03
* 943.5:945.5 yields 36.29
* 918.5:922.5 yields 35.66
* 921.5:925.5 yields 34.84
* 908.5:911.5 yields 35.67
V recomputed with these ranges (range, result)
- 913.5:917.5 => 35.9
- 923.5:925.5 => 34.9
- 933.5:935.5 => 36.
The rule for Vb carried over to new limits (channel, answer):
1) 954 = 38.68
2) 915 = 35.58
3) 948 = 36.99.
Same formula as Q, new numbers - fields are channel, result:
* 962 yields 38.87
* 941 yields 37.21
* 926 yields 33.91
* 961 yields 38.36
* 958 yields 38.09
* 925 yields 35.02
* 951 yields 37.32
